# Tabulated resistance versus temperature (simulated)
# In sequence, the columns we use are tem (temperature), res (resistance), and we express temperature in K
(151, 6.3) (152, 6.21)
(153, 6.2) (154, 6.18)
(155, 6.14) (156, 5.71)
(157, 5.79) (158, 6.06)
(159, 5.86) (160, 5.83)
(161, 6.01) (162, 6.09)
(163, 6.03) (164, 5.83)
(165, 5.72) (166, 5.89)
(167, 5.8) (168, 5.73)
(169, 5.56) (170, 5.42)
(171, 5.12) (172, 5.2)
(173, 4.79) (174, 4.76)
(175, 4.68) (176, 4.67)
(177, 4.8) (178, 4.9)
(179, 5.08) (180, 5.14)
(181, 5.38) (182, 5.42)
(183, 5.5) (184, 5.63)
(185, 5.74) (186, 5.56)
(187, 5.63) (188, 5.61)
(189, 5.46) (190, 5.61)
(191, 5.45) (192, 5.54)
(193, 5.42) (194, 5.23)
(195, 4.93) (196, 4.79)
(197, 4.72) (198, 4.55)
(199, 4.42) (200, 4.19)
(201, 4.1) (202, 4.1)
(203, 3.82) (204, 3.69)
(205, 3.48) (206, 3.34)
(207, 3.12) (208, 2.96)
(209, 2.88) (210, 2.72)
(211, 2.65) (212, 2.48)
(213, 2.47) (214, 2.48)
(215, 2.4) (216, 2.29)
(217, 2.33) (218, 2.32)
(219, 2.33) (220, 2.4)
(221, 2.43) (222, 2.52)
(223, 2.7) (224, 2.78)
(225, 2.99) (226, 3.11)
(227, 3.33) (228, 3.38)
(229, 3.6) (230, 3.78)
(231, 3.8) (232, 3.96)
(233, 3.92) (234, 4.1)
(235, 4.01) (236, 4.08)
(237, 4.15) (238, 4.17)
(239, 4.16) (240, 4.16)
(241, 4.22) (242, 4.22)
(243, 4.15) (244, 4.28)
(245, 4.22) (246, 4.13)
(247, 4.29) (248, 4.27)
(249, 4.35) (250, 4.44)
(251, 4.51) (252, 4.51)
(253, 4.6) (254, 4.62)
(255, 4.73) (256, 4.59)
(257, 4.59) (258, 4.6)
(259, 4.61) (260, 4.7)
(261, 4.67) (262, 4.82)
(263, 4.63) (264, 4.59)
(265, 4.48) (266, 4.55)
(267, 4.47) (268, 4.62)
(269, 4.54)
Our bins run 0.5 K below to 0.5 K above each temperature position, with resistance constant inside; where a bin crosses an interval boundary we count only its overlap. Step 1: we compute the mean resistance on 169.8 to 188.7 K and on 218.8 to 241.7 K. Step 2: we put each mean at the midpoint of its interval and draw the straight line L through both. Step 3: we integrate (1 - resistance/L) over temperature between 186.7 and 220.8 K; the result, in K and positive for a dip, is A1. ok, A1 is 5.13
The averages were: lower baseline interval 5.21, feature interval 3.8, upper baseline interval 3.5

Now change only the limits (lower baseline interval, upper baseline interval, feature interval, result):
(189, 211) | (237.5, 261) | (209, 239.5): 8.5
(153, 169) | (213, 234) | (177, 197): -2.9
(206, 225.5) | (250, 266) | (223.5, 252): -2.4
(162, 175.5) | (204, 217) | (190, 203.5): -3.9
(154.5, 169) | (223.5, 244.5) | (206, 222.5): 6.8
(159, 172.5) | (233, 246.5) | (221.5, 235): 3.0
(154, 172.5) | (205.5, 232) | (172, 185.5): -0.5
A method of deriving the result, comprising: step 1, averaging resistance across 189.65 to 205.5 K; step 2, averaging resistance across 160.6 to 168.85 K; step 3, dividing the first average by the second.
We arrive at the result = 0.8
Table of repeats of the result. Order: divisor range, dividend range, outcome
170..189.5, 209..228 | 0.50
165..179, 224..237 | 0.70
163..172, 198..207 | 0.69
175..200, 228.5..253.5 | 0.80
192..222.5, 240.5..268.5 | 1.31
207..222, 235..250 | 1.66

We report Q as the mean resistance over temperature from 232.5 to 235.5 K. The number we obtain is 4.01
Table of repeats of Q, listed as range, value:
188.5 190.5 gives 5.54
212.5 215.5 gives 2.45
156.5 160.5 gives 5.88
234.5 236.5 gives 4.04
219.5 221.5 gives 2.42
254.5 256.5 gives 4.66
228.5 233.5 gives 3.81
